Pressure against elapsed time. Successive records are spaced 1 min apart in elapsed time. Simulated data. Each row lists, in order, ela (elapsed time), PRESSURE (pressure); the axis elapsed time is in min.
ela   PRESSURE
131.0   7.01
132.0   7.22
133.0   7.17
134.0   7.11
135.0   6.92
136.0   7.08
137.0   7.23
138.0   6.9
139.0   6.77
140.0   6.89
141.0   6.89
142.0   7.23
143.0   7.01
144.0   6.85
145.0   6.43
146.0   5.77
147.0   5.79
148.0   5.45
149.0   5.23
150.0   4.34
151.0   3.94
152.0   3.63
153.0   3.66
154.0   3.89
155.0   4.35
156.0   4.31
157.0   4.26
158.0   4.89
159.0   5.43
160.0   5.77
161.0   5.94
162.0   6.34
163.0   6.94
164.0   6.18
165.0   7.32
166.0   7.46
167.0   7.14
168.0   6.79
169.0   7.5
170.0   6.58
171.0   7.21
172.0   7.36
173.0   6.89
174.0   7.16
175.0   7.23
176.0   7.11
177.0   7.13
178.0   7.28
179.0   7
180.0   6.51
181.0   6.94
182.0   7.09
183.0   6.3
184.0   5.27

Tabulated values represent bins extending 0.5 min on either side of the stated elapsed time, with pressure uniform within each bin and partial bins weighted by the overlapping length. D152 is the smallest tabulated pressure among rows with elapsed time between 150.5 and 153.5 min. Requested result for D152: 3.63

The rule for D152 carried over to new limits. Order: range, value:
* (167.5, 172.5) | 6.58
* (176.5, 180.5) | 6.51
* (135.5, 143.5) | 6.77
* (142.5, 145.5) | 6.43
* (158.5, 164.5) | 5.43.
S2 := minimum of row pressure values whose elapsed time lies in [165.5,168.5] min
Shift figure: 6.79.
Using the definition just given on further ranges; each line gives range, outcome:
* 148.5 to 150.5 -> 4.34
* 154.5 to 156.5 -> 4.31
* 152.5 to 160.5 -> 3.66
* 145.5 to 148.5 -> 5.45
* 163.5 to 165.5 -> 6.18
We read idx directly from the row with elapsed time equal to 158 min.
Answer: 4.89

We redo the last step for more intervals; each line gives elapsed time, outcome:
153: 3.66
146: 5.77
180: 6.51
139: 6.77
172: 7.36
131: 7.01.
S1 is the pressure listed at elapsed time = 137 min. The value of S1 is 7.23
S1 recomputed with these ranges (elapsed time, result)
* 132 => 7.22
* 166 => 7.46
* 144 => 6.85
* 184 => 5.27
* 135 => 6.92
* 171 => 7.21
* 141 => 6.89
